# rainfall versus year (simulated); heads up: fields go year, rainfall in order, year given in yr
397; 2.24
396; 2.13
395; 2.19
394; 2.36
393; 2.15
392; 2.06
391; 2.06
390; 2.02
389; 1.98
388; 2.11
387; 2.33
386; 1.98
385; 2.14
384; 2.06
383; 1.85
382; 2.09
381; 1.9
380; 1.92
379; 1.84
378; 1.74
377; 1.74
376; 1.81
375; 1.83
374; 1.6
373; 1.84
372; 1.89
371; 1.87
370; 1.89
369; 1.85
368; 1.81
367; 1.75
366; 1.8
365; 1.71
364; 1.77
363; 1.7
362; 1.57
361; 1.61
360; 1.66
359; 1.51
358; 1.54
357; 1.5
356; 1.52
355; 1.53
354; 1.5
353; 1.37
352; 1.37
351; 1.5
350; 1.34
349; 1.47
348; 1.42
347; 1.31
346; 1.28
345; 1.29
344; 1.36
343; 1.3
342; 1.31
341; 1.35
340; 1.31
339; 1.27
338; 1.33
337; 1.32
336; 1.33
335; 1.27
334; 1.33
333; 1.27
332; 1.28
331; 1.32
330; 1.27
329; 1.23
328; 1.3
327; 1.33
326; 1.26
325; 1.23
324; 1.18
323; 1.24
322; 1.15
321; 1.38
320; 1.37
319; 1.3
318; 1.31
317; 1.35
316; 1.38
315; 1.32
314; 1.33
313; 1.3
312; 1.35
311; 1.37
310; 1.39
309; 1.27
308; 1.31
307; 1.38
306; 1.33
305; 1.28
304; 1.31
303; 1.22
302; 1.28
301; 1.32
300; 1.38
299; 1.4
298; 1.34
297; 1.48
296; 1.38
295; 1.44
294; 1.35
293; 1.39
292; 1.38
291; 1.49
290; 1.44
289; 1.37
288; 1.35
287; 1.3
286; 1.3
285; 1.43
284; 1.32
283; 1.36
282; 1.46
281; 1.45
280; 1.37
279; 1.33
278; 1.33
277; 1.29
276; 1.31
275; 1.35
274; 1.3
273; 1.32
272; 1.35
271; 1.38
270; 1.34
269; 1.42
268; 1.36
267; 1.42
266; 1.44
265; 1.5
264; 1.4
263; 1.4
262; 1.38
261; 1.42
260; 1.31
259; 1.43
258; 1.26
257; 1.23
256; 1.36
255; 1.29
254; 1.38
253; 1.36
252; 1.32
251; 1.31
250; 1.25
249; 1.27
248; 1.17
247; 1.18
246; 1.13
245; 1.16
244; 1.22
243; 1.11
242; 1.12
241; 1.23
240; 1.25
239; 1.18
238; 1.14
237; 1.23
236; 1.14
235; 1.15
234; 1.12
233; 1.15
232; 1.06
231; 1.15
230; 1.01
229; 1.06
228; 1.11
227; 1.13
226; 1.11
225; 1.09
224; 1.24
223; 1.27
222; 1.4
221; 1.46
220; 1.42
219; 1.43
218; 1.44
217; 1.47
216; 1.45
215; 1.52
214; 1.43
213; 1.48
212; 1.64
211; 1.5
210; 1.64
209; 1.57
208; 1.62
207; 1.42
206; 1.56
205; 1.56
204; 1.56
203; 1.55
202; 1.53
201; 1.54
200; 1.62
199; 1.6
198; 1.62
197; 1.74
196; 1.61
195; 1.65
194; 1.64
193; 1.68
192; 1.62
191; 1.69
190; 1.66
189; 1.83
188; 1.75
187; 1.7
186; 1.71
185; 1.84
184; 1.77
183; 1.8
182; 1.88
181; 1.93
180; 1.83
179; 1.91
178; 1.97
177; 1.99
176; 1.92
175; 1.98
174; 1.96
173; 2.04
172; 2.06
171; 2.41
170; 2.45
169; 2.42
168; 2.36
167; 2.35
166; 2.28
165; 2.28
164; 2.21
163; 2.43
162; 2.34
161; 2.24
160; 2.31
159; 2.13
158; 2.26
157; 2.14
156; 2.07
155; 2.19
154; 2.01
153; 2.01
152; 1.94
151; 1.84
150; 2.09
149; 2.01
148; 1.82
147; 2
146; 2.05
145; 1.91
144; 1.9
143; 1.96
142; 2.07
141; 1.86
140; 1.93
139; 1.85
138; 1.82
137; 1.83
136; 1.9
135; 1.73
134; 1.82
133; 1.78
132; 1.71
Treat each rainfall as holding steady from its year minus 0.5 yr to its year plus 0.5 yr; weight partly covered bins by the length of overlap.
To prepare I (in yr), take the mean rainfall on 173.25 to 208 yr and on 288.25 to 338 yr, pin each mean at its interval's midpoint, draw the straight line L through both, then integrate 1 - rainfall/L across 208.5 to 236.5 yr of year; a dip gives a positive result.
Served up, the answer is 5.4 yr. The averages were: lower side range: 1.72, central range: 1.31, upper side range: 1.33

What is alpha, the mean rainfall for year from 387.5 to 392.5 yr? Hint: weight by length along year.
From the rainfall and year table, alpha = 2.05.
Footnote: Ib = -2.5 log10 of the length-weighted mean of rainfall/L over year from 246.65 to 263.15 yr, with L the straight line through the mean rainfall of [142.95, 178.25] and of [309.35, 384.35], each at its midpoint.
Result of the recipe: 0.35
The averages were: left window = 2.12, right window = 1.49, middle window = 1.31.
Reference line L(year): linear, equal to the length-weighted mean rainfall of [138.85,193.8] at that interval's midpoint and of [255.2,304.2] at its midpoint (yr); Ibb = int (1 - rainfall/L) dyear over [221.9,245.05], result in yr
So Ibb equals 6.72 yr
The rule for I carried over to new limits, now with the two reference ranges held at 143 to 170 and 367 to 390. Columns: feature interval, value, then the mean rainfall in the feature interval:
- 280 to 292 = 3.71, 1.39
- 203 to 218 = 4.01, 1.53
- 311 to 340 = 9.85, 1.3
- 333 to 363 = 8.24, 1.41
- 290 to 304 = 4.37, 1.37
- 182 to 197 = 2.77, 1.72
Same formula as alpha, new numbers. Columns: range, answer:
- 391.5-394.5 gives 2.19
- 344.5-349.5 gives 1.35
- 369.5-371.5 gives 1.88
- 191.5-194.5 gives 1.65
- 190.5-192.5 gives 1.66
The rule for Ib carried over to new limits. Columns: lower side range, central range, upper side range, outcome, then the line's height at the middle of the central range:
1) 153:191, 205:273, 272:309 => 0.25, 1.66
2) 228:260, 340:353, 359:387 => 0.24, 1.7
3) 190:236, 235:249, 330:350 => 0.19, 1.4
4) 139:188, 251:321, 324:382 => 0.25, 1.71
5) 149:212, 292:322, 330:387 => 0.24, 1.68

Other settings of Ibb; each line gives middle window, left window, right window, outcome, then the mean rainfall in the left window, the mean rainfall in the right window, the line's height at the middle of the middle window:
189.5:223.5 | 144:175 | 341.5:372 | 7.8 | 2.15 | 1.55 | 2.01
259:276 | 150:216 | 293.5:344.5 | 1.6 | 1.87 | 1.32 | 1.53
